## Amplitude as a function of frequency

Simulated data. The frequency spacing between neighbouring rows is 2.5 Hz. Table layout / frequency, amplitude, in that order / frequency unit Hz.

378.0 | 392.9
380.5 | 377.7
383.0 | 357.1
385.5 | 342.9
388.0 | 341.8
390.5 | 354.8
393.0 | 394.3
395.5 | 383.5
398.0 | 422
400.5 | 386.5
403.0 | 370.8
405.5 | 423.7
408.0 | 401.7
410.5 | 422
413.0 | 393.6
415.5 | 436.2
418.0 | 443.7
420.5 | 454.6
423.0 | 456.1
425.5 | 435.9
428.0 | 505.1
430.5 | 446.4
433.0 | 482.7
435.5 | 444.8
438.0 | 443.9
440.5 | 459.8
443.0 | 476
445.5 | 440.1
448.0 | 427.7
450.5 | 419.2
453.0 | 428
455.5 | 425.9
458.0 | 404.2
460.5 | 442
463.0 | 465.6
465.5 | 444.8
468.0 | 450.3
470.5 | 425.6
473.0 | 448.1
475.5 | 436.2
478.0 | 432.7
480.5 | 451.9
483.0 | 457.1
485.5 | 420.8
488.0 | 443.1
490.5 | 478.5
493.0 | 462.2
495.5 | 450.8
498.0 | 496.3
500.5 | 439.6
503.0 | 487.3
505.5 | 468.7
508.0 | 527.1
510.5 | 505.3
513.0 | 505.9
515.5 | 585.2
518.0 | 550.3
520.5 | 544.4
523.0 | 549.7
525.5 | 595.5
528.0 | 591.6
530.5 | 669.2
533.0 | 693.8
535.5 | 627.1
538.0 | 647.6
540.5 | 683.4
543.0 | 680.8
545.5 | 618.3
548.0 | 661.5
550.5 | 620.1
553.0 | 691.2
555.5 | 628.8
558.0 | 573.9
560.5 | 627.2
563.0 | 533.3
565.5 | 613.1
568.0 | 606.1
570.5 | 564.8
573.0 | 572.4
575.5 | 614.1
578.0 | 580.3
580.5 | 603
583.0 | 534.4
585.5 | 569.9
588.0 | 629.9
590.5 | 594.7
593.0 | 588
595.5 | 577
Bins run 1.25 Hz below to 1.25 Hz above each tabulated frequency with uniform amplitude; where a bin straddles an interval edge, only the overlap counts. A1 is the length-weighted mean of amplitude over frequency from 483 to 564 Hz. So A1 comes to 563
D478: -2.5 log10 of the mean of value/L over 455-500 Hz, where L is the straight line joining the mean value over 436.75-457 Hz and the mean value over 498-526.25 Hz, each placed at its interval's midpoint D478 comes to 0.073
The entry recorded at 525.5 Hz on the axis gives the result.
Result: 595.5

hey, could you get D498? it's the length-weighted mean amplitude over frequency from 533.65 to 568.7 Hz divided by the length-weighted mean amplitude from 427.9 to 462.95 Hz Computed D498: 1.4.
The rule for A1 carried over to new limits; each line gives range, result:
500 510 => 486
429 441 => 456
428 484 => 445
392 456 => 432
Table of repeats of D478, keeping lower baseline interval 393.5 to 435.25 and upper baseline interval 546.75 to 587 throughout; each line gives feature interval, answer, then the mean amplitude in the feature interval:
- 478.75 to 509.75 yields 0.117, 465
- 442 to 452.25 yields 0.063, 439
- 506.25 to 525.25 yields 0.006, 539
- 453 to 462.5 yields 0.119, 428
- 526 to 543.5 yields -0.159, 653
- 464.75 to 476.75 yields 0.119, 441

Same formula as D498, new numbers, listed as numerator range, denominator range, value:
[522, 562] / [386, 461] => 1.50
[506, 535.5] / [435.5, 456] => 1.30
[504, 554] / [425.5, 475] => 1.35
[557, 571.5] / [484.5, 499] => 1.28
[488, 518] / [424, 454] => 1.09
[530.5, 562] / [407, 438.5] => 1.46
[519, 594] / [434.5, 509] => 1.36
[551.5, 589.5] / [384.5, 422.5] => 1.49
